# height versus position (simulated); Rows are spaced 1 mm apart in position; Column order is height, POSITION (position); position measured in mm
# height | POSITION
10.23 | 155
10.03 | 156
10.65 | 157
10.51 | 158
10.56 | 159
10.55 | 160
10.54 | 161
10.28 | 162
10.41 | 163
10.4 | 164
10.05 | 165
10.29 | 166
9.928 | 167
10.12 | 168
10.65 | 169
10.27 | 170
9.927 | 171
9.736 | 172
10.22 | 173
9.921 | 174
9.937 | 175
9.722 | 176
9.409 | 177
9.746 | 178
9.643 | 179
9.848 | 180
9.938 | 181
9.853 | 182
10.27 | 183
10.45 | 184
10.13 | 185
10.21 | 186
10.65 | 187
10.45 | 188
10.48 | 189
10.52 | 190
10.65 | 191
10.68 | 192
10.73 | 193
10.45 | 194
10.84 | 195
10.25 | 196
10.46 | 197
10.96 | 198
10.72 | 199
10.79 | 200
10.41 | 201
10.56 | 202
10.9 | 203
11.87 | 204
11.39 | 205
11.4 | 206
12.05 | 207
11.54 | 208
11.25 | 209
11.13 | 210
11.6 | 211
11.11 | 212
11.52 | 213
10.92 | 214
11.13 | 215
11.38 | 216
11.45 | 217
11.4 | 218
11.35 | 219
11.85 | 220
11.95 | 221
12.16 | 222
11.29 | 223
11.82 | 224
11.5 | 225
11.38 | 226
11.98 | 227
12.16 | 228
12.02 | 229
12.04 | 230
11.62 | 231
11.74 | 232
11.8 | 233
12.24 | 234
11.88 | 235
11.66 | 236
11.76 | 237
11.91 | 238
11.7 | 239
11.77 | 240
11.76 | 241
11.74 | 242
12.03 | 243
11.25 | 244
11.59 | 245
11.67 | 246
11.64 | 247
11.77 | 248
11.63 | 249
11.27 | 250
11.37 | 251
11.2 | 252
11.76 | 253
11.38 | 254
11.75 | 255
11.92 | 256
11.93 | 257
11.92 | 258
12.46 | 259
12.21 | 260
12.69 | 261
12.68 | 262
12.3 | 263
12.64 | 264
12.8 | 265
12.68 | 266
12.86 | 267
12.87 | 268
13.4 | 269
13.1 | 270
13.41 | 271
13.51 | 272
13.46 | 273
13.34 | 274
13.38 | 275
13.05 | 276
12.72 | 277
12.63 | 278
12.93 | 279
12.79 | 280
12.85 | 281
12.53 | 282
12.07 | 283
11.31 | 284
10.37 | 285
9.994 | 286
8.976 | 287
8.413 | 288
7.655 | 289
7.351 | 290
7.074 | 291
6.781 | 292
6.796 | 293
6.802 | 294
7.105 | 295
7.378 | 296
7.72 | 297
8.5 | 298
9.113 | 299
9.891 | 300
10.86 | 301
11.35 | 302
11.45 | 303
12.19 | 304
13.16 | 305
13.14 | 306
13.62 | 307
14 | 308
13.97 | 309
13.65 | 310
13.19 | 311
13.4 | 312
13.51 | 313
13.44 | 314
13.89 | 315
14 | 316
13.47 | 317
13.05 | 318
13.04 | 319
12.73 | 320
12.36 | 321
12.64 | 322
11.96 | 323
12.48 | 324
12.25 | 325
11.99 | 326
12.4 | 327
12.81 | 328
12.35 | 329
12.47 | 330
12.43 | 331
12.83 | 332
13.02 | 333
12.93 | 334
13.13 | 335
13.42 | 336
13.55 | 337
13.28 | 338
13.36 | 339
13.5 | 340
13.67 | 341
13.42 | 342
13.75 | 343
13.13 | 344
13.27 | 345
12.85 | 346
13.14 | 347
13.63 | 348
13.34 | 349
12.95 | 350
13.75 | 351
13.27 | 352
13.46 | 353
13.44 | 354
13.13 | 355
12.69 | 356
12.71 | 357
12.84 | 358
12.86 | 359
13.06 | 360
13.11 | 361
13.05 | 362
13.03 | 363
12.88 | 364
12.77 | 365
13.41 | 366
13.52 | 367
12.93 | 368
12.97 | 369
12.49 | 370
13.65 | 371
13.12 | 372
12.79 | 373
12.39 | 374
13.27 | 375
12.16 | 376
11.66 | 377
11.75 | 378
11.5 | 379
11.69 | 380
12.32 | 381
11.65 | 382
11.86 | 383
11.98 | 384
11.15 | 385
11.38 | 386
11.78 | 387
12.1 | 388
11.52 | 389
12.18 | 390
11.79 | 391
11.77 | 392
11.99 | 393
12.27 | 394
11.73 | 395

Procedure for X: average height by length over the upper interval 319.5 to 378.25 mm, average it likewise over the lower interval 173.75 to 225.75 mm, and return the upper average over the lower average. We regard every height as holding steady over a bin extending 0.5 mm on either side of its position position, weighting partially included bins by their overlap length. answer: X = 1.2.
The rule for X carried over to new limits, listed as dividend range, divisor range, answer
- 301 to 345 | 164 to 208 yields 1.25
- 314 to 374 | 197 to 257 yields 1.13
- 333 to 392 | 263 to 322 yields 1.10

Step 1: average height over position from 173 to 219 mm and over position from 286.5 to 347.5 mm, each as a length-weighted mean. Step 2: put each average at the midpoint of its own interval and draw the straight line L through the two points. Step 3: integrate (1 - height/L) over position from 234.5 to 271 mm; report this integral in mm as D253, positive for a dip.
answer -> -2.7 mm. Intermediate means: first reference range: 10.7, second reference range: 11.8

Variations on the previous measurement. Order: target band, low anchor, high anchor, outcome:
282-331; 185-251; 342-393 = 3.64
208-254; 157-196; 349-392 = -3.07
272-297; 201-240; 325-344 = 4.09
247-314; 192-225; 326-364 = 3.76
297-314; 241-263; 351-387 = 0.14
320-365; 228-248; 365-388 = -2.87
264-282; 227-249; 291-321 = -2.25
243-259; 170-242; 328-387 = -0.12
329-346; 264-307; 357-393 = -1.93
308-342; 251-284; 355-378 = -0.85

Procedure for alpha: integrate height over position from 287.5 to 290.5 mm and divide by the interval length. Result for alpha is 7.81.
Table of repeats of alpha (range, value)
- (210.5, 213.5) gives 11.4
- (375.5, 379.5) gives 11.8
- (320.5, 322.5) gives 12.5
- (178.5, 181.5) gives 9.81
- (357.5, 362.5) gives 13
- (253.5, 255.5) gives 11.6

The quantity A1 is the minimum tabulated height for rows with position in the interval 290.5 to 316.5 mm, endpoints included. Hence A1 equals 6.781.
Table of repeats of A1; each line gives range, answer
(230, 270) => 11.2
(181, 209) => 9.853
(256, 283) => 11.92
